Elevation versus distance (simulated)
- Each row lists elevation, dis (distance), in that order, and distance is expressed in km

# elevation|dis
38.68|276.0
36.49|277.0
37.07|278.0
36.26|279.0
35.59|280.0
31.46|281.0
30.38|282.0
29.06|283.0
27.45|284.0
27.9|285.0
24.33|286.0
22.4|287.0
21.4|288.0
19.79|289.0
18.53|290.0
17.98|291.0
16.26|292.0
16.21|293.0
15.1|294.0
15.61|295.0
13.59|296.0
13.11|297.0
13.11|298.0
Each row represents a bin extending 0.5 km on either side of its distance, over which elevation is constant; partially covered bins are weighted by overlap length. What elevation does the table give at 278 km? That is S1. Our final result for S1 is 37.07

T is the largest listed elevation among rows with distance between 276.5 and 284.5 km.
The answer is 37.07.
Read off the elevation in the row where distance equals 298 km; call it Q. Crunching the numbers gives 13.11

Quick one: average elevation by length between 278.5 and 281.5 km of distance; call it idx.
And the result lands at 34.4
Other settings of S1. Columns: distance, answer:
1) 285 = 27.9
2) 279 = 36.26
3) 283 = 29.06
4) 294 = 15.1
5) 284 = 27.45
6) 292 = 16.26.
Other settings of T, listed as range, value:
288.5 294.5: 19.79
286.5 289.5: 22.4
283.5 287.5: 27.9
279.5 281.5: 35.59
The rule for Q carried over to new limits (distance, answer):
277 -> 36.49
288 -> 21.4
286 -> 24.33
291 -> 17.98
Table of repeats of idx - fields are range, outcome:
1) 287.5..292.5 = 18.8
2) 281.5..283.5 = 29.7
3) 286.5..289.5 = 21.2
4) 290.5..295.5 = 16.2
